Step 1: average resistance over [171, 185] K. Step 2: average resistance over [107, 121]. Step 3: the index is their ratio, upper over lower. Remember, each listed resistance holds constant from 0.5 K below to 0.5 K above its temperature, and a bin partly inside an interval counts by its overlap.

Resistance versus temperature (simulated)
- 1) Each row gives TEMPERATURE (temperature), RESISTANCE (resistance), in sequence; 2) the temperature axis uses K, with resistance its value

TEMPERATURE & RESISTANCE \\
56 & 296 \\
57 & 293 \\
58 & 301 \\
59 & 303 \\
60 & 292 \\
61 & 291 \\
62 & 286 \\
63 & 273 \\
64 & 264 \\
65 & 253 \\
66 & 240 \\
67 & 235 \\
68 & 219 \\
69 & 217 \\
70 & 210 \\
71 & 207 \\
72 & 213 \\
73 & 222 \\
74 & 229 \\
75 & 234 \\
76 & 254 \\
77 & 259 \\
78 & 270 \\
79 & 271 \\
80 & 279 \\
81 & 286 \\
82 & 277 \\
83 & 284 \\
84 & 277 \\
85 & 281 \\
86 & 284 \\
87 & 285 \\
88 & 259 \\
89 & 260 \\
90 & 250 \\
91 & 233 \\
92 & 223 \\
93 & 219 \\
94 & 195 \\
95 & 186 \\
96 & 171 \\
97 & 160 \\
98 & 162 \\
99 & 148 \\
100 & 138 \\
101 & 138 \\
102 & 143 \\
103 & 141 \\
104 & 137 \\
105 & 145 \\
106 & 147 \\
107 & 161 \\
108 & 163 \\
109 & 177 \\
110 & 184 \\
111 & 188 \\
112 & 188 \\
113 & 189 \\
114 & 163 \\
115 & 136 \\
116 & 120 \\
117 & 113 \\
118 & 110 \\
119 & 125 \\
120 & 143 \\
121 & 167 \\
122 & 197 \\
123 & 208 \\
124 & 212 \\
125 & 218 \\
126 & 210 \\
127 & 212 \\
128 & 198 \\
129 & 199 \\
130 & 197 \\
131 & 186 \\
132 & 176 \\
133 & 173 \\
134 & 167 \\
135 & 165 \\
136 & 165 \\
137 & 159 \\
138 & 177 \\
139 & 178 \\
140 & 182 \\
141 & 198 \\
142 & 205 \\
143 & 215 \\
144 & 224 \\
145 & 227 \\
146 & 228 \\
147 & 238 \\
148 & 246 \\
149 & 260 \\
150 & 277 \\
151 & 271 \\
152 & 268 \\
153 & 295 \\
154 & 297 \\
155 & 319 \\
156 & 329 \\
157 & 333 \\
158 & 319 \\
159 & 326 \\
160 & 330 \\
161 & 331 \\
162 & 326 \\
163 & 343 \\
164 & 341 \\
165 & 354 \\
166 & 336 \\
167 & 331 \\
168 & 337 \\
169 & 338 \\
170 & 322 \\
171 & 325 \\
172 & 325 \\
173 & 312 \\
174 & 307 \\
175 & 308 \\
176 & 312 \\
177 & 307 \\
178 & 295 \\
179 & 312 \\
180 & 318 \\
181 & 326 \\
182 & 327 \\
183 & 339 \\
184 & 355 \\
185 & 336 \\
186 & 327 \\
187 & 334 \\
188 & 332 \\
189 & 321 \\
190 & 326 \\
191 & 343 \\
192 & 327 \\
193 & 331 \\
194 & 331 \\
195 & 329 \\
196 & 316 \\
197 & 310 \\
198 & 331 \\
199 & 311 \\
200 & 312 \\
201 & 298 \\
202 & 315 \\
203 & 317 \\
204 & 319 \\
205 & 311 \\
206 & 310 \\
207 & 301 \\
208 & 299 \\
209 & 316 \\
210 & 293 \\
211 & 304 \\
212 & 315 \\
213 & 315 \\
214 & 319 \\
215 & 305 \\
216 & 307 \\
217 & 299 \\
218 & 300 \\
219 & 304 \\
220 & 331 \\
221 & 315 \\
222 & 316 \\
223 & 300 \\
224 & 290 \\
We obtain 2.07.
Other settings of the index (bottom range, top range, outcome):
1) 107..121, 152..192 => 2.10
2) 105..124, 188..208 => 1.98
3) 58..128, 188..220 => 1.49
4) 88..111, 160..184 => 1.82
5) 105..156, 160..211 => 1.63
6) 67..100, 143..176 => 1.30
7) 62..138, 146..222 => 1.56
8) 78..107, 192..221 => 1.46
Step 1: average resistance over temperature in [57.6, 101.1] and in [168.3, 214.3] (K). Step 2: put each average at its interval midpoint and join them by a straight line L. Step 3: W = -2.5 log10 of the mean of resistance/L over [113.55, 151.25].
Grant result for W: 0.41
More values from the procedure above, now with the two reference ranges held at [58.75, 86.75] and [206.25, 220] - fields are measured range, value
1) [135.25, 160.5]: 0.14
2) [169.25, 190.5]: -0.10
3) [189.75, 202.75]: -0.07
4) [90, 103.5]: 0.44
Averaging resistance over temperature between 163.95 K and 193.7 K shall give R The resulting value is 327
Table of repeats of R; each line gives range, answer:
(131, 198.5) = 288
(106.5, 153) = 192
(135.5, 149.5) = 207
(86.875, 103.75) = 192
